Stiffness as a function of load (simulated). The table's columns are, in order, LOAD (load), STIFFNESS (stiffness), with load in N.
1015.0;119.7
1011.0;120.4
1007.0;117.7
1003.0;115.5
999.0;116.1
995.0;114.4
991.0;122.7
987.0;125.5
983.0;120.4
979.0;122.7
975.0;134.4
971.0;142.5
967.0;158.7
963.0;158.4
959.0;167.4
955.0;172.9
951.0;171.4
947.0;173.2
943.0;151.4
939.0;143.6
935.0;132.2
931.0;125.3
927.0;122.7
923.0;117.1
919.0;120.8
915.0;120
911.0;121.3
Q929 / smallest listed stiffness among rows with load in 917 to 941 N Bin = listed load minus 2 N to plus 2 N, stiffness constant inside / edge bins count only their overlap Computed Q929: 117.1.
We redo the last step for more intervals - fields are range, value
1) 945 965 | 158.4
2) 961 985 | 120.4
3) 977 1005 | 114.4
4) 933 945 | 132.2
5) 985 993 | 122.7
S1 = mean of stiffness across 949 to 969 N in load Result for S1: 166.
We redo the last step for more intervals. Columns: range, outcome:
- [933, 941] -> 138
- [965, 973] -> 151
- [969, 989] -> 129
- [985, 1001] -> 120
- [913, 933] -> 121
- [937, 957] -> 163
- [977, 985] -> 122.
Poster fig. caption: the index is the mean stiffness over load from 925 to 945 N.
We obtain 135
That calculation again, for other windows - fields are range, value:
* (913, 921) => 120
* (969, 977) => 138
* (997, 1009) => 116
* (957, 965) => 163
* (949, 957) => 172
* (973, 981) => 129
